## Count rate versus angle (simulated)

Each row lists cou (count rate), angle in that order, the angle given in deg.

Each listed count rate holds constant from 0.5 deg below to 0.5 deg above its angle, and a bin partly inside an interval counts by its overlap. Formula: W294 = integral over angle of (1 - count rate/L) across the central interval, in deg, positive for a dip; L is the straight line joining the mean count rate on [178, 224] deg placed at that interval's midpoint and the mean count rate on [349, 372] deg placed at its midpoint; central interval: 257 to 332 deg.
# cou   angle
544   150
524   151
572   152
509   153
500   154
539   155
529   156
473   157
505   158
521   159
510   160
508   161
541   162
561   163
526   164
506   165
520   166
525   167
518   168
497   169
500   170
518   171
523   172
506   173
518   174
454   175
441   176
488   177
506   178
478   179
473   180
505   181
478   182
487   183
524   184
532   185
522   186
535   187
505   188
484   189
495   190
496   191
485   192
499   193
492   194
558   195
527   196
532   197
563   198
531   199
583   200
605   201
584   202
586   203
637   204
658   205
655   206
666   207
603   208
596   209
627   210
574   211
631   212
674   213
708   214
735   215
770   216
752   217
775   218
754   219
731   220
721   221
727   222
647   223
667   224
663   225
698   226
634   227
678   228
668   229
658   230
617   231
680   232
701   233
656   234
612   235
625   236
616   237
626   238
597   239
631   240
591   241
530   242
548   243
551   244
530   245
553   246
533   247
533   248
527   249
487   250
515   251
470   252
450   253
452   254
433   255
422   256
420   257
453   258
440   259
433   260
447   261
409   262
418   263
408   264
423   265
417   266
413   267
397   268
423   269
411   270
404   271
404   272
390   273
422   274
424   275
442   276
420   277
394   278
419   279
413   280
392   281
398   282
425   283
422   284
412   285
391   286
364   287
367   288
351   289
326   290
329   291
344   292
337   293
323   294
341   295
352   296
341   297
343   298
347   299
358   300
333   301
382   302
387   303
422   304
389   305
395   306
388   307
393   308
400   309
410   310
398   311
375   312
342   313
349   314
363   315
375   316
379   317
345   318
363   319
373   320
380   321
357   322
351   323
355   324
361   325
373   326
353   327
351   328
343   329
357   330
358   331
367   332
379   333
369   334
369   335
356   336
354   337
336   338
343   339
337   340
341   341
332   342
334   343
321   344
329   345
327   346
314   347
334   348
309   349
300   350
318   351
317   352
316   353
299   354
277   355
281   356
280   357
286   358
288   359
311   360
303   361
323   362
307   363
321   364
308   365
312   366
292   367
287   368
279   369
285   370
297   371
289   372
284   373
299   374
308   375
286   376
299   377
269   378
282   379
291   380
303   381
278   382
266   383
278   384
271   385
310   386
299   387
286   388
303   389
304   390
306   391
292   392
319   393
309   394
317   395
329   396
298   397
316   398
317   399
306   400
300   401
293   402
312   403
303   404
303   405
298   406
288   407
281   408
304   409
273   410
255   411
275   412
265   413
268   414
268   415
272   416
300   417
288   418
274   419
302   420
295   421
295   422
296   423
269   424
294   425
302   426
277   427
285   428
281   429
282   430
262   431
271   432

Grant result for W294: 6.4 deg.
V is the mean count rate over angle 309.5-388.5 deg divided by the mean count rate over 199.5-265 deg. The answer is 0.55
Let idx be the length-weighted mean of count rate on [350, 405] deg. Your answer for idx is 298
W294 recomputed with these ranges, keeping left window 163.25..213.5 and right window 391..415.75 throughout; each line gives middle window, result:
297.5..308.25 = 0.87 deg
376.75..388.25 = 1.20 deg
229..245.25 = -4.36 deg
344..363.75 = 2.51 deg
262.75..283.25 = 1.43 deg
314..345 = 1.94 deg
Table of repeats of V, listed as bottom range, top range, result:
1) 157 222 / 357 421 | 0.52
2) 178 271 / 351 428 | 0.52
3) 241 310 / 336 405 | 0.73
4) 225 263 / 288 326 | 0.66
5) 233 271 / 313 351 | 0.70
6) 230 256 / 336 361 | 0.56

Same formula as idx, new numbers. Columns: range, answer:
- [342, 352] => 321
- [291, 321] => 367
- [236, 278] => 474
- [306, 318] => 378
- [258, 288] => 413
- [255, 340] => 382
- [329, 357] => 332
